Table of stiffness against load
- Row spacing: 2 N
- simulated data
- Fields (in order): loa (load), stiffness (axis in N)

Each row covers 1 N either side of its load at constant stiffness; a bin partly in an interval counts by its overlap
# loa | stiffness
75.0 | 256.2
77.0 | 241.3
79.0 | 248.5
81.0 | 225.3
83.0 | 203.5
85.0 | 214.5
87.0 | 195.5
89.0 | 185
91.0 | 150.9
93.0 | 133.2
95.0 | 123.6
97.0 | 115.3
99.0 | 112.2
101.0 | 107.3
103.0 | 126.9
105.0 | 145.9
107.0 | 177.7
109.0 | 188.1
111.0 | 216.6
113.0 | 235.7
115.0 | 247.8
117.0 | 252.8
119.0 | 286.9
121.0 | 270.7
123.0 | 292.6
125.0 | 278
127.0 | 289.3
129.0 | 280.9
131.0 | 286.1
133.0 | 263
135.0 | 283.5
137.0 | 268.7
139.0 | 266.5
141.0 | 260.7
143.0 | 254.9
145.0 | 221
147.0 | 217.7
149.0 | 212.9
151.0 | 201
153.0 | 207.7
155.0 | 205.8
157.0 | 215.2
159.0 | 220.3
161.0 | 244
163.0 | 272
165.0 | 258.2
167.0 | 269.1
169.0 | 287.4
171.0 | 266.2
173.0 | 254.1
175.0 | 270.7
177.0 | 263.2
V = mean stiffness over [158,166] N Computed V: 249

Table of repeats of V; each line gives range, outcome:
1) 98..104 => 115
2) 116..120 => 270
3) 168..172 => 277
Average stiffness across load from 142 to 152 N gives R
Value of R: 222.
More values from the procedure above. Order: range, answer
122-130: 285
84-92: 186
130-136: 278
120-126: 280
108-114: 213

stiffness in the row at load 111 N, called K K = 216.6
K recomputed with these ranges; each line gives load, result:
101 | 107.3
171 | 266.2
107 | 177.7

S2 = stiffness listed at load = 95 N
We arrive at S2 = 123.6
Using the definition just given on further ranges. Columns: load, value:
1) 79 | 248.5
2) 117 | 252.8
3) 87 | 195.5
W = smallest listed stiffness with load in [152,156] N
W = 205.8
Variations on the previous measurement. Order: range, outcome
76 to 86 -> 203.5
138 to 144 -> 254.9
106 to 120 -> 177.7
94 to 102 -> 107.3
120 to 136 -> 263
